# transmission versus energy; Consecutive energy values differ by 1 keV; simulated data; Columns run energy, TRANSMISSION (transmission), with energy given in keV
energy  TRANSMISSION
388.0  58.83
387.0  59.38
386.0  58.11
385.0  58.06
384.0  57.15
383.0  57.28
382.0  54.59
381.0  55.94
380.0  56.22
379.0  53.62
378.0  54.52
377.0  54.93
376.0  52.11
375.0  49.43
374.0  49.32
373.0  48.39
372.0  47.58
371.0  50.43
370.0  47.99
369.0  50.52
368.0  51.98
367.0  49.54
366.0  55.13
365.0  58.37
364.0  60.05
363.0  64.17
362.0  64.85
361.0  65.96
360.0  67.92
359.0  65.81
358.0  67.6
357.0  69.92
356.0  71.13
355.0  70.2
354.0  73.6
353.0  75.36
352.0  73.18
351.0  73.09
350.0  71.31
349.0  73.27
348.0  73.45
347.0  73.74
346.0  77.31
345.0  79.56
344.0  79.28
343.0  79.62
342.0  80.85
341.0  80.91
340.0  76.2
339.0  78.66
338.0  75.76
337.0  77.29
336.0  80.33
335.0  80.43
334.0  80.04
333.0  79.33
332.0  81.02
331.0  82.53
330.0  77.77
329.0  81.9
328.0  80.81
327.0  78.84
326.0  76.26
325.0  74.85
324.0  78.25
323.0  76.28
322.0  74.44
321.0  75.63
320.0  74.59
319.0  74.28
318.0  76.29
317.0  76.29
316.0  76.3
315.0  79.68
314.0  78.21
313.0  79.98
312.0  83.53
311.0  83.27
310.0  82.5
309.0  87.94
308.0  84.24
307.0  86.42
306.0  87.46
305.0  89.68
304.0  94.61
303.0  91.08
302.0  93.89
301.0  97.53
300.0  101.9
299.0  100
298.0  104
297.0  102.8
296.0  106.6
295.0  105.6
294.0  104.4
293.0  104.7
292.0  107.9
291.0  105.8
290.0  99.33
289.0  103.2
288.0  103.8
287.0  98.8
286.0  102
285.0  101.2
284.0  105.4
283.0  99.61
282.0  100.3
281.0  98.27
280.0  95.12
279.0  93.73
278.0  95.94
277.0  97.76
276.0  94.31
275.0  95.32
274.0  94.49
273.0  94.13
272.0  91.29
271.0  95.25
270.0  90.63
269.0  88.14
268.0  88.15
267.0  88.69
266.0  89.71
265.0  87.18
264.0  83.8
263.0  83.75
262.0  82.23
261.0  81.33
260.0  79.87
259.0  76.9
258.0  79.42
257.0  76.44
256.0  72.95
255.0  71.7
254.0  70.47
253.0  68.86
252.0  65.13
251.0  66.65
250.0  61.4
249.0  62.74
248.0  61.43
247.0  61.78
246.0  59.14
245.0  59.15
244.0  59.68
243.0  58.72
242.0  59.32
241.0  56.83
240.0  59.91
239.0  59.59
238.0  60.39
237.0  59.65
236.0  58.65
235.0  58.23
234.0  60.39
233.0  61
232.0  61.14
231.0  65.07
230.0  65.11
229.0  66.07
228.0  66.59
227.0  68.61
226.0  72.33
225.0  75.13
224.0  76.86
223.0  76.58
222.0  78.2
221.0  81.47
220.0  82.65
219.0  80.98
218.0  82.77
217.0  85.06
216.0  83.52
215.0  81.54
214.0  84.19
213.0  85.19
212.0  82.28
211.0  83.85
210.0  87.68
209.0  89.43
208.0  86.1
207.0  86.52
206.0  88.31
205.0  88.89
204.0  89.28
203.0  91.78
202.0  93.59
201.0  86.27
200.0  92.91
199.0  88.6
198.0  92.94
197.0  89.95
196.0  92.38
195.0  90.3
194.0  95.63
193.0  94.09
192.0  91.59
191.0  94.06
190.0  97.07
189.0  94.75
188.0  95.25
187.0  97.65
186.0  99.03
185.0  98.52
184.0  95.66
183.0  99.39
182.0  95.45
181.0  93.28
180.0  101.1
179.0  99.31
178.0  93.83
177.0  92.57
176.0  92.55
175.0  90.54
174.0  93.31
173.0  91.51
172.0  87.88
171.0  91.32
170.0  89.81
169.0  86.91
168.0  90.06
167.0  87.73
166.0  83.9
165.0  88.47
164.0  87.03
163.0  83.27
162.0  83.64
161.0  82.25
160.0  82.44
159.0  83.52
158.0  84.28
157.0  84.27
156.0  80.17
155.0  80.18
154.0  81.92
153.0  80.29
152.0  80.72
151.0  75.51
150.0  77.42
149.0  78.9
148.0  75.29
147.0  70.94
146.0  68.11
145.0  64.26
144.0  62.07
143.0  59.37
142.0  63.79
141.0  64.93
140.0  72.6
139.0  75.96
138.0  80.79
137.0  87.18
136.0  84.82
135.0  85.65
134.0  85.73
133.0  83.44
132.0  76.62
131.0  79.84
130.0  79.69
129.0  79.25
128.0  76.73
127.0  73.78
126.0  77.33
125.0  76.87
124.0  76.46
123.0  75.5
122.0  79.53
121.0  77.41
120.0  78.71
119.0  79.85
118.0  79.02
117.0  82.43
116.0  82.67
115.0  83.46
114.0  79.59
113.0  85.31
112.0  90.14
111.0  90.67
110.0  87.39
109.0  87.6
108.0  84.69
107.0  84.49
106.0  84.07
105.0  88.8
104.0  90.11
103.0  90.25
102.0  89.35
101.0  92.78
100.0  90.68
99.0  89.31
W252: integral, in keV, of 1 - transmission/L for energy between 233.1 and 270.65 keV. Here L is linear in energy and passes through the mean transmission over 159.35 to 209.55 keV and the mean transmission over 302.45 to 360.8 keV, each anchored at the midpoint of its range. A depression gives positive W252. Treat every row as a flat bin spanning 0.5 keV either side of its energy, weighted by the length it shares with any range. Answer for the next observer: 6.43 keV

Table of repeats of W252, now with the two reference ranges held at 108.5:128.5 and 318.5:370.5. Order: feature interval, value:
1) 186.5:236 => -3.2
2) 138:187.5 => -3.0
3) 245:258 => 1.6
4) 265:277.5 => -2.8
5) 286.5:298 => -4.6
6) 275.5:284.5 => -2.8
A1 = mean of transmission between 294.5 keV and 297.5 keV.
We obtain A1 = 105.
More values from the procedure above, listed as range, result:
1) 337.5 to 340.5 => 76.9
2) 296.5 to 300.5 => 102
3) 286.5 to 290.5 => 101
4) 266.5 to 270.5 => 88.9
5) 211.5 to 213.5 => 83.7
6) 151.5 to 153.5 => 80.5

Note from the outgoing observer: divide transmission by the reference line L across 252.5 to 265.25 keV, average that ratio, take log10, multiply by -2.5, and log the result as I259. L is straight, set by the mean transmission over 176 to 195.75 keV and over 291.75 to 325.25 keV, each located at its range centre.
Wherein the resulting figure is 0.17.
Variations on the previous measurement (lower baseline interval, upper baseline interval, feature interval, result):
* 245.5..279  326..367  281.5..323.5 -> -0.19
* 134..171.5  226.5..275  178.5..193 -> -0.25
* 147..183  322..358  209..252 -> 0.19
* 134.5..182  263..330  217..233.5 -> 0.19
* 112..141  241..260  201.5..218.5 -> -0.22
